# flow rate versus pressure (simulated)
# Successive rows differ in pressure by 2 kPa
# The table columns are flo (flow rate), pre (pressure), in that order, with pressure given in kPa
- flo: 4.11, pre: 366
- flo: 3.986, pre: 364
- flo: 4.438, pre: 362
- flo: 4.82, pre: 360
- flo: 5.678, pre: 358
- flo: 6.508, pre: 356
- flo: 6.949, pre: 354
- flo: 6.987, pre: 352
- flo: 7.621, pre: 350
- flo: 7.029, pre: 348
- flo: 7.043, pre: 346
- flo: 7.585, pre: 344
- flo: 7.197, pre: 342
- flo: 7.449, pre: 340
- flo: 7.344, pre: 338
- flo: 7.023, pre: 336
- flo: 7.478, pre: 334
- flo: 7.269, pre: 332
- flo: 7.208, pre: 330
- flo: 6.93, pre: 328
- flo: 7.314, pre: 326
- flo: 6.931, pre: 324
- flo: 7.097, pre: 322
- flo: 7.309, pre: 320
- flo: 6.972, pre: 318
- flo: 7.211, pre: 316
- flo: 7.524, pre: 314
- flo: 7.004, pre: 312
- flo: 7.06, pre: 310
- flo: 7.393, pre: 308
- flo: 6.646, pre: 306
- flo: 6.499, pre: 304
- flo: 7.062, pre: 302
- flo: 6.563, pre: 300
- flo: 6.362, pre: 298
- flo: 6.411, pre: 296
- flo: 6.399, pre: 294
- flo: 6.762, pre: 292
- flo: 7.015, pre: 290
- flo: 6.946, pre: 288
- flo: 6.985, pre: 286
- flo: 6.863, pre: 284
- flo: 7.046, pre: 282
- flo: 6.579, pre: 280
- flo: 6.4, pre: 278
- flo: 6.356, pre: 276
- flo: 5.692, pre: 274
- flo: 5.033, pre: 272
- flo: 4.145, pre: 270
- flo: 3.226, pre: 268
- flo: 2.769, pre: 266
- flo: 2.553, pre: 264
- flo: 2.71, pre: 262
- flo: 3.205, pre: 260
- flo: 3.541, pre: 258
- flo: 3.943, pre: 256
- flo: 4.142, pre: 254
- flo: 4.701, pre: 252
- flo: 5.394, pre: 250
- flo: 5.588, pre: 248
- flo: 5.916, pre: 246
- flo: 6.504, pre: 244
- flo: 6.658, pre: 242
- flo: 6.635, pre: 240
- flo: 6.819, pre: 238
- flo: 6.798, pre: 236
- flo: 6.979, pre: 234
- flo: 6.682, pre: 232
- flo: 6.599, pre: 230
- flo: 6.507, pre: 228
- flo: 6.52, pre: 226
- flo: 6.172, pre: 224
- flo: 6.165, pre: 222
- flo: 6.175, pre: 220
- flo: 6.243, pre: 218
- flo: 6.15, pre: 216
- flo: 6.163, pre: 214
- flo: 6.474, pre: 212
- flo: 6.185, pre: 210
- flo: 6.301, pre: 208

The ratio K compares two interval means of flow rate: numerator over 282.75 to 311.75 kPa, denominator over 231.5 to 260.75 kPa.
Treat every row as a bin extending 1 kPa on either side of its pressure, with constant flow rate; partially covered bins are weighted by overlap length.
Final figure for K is 1.22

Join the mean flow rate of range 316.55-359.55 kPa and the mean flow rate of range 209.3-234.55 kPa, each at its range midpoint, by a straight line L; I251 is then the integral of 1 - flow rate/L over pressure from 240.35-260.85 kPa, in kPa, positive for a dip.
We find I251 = 4.7 kPa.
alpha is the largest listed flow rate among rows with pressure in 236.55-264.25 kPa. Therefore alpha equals 6.819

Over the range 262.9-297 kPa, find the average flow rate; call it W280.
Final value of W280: 5.71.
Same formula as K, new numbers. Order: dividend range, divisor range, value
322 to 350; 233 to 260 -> 1.30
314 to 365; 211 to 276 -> 1.25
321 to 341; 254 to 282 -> 1.63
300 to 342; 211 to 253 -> 1.13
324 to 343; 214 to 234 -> 1.13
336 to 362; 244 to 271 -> 1.66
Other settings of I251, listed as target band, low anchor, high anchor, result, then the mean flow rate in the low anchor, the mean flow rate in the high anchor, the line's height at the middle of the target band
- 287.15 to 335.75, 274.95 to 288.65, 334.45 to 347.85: 0.18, 6.73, 7.27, 7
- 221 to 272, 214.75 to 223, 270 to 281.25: 6.90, 6.18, 5.87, 6.03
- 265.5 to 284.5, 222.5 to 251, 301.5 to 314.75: 3.67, 6.41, 7.02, 6.73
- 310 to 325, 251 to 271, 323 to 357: -2.53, 3.49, 7.17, 6.12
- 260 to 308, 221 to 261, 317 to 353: 5.24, 5.77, 7.21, 6.43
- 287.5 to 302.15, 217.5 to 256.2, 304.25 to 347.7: 0.30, 6.1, 7.18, 6.8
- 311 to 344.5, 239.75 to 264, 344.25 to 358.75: -4.43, 4.76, 6.89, 6.38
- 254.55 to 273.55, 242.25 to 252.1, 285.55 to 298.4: 8.04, 5.78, 6.7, 6.13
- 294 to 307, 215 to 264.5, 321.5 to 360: -0.23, 5.6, 7.03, 6.46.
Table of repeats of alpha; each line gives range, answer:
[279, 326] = 7.524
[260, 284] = 7.046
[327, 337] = 7.478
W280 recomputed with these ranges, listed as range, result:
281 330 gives 6.94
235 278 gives 4.91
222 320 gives 5.96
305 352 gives 7.2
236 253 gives 6.07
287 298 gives 6.68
